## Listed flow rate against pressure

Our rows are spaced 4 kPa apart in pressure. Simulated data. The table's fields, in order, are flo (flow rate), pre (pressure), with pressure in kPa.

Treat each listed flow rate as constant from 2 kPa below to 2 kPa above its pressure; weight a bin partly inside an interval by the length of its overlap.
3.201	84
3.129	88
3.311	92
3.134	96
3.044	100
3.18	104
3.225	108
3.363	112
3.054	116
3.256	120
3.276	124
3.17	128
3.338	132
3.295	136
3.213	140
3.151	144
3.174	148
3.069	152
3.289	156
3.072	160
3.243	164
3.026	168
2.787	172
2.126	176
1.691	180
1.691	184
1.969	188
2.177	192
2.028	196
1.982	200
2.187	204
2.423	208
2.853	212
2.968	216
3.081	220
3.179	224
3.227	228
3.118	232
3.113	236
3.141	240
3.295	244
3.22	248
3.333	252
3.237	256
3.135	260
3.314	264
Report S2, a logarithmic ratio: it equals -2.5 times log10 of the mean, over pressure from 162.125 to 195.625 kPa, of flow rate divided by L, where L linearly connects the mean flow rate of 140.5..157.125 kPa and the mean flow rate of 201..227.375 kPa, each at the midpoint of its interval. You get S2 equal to 0.278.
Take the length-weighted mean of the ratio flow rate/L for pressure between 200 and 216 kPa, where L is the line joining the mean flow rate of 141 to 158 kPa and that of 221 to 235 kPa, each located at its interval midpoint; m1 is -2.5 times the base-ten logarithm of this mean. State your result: 0.26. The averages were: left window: 3.17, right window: 3.16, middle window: 2.48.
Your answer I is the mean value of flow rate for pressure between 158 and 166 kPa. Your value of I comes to 3.16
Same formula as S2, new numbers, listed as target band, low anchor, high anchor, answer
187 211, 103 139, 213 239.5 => 0.40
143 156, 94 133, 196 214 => -0.11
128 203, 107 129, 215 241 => 0.18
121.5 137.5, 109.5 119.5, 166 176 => -0.06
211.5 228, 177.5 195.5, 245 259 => -0.18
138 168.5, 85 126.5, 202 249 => -0.02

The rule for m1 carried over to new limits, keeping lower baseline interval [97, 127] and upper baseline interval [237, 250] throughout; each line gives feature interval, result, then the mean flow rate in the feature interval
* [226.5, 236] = 0.02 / 3.16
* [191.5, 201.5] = 0.49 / 2.05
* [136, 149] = 0.00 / 3.2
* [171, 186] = 0.50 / 2.03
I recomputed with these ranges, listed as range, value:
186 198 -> 2.06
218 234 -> 3.15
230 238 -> 3.12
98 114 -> 3.2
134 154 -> 3.18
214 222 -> 3.02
